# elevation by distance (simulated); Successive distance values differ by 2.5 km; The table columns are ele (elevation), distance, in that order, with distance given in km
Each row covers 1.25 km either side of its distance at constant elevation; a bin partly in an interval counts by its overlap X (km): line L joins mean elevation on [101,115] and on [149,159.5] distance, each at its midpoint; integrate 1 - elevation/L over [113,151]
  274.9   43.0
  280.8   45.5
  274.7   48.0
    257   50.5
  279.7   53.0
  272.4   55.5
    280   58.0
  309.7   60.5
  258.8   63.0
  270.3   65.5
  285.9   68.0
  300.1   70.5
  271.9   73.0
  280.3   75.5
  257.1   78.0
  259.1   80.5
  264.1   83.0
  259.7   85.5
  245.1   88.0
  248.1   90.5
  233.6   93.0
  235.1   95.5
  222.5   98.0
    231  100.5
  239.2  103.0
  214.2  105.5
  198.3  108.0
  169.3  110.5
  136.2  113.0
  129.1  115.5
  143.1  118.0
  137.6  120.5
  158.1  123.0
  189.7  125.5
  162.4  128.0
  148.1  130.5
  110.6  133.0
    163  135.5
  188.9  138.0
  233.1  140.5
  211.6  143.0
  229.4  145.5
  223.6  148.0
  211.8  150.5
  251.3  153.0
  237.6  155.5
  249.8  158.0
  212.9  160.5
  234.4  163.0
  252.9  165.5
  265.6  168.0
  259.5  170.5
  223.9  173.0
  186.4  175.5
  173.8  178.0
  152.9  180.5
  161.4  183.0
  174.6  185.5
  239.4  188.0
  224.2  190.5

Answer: 7.3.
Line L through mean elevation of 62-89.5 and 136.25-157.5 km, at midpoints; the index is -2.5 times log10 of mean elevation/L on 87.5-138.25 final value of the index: 0.31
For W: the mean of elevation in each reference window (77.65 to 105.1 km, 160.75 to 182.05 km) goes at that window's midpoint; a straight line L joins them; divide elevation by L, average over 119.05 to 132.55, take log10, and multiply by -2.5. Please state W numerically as 0.432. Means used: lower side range 244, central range 156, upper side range 218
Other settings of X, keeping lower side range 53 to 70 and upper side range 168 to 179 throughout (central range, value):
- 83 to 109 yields 2.67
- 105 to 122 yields 6.29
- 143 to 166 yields -0.35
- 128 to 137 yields 3.58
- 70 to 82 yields 0.03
